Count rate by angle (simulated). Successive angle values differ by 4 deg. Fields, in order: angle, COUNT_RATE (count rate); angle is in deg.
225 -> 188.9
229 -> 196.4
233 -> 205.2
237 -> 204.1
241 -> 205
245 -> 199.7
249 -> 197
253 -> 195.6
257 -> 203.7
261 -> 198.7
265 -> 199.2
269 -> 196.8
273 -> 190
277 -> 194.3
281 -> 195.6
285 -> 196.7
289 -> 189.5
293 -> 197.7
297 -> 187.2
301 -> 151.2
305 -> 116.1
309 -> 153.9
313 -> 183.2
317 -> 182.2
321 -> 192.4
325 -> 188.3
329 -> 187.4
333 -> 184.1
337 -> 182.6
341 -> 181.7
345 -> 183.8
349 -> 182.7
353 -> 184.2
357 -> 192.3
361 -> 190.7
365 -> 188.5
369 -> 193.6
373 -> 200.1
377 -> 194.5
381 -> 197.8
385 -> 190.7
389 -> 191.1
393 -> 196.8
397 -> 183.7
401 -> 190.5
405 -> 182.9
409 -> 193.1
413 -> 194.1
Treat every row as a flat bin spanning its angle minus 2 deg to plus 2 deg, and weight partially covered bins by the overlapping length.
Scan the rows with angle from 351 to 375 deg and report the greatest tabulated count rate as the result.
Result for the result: 200.1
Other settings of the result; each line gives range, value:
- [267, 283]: 196.8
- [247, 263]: 203.7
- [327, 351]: 187.4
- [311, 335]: 192.4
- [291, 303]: 197.7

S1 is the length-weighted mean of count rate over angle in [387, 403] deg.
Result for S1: 191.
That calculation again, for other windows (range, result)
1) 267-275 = 193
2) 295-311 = 152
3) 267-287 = 195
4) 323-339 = 186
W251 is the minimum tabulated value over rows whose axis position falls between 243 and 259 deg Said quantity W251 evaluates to 195.6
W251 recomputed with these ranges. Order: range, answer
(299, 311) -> 116.1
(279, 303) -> 151.2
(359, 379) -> 188.5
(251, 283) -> 190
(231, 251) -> 197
